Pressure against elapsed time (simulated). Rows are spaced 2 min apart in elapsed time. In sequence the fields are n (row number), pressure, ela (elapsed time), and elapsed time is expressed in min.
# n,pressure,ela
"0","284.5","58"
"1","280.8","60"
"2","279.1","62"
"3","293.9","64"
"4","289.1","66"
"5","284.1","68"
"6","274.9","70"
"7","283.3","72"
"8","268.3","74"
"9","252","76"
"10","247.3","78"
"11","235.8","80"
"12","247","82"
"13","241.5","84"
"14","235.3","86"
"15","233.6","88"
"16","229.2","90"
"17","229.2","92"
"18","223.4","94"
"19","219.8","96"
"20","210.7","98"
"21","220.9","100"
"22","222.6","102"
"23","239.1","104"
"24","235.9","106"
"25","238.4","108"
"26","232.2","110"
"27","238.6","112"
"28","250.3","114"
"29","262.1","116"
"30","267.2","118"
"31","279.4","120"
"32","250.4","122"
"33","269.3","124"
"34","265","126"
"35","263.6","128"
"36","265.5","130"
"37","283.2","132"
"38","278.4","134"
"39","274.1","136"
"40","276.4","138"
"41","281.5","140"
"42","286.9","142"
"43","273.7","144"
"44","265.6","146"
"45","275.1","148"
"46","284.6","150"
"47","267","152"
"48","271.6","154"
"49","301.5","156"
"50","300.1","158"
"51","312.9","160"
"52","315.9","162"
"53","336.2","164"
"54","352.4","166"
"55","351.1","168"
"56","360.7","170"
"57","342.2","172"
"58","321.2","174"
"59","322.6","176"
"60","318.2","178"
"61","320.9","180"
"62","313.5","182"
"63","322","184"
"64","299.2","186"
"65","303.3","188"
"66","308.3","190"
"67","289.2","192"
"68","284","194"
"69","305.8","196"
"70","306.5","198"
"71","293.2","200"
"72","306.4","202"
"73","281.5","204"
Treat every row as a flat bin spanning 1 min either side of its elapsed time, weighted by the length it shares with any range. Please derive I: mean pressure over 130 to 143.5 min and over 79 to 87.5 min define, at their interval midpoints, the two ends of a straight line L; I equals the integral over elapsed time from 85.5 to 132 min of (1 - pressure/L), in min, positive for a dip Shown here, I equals 2.7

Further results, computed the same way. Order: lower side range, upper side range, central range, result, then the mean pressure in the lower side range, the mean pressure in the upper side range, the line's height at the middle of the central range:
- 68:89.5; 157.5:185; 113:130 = 1.4 min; 253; 328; 288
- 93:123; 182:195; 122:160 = -1.7 min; 239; 302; 265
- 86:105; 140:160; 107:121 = -0.4 min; 226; 282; 245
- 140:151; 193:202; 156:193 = -4.1 min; 278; 298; 289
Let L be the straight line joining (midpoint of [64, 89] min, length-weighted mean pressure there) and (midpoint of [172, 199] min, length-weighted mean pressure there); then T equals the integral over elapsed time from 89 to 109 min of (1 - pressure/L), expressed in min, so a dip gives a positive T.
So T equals 3.2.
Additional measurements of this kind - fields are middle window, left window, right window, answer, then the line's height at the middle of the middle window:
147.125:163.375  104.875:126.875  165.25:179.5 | 1.04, 312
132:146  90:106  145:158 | -0.60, 267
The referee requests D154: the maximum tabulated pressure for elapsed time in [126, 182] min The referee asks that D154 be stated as 360.7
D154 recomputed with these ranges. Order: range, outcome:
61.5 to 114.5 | 293.9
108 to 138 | 283.2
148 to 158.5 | 301.5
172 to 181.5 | 342.2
